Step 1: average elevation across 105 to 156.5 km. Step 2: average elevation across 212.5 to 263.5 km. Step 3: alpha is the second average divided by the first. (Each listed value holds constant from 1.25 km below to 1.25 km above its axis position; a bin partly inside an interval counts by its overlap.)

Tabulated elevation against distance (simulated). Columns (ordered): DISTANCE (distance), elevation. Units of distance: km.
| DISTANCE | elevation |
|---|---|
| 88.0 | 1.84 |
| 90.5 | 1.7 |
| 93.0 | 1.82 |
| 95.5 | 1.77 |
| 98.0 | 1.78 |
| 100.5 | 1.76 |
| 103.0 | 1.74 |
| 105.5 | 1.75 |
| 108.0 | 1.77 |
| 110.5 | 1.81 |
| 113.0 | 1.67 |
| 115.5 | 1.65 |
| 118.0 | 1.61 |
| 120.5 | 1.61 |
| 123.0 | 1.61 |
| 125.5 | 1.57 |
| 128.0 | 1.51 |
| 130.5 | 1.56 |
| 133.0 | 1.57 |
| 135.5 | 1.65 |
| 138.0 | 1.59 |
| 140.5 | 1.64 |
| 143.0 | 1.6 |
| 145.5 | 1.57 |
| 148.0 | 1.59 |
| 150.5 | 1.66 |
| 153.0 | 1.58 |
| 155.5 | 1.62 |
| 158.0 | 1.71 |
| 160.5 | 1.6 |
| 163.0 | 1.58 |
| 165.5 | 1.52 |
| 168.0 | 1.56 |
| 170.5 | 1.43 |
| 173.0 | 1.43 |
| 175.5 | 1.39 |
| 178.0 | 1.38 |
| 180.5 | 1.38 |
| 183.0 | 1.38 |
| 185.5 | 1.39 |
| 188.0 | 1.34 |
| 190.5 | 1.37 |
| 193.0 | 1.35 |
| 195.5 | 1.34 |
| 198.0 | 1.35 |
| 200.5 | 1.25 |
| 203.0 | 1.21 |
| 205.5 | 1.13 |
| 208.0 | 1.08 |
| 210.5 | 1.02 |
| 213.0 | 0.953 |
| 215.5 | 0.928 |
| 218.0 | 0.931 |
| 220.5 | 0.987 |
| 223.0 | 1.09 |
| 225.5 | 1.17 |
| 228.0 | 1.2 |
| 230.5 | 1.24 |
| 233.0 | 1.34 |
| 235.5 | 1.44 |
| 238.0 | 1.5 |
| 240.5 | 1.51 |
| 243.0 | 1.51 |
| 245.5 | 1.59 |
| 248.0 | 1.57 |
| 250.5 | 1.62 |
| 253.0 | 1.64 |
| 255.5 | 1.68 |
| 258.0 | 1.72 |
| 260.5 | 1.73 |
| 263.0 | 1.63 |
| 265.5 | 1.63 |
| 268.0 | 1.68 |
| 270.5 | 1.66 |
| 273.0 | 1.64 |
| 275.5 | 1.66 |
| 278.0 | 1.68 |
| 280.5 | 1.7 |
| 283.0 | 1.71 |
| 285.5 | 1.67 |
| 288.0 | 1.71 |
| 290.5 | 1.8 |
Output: 0.85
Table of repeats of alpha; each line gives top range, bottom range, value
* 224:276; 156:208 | 1.10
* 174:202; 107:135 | 0.83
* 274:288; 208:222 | 1.73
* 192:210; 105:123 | 0.73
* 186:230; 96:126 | 0.69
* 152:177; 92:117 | 0.88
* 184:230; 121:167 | 0.74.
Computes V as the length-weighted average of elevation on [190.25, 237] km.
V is 1.18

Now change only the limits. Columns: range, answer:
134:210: 1.45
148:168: 1.61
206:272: 1.38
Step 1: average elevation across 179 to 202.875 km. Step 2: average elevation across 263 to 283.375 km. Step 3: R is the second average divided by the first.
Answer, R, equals 1.2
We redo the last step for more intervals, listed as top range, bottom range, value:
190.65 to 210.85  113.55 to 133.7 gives 0.78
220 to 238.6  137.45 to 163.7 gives 0.77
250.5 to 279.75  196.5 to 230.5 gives 1.51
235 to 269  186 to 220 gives 1.37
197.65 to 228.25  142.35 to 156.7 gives 0.68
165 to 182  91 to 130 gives 0.85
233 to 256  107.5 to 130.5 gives 0.94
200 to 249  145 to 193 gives 0.82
